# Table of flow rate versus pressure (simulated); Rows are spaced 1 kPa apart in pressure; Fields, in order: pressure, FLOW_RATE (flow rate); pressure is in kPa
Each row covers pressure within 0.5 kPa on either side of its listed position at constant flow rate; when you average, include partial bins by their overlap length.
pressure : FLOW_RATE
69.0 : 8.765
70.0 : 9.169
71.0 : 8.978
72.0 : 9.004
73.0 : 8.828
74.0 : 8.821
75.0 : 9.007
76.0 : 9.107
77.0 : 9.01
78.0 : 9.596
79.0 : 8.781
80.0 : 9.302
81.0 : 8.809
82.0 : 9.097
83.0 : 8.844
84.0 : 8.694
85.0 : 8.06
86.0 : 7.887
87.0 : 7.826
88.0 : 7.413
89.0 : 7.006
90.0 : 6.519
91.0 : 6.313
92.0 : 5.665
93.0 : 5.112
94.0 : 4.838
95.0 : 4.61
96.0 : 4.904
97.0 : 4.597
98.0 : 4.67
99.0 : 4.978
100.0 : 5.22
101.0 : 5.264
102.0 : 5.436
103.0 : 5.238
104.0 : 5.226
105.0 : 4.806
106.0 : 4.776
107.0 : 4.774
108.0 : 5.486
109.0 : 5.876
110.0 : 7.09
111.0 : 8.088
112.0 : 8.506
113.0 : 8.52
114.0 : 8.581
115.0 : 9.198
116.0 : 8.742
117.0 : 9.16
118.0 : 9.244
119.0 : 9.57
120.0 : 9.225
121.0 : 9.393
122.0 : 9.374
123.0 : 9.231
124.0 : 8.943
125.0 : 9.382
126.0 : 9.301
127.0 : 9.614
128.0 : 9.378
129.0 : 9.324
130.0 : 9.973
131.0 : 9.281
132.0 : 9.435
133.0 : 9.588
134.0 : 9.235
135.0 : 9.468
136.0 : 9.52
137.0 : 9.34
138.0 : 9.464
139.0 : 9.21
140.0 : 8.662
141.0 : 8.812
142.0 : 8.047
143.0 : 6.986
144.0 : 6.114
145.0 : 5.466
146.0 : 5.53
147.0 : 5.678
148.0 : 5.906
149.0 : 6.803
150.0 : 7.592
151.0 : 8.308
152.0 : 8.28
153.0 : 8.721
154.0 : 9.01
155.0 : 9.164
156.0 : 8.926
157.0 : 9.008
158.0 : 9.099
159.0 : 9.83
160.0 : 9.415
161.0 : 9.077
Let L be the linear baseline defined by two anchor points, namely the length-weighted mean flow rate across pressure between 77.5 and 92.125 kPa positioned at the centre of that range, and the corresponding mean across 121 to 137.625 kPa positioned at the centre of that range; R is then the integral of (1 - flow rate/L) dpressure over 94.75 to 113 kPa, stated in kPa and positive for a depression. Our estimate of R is 6.4 kPa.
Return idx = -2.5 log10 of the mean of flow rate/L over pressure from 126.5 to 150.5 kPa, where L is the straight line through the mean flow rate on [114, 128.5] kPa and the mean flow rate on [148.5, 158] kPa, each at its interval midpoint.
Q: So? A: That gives 0.07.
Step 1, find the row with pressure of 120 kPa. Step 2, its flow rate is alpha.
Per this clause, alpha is 9.225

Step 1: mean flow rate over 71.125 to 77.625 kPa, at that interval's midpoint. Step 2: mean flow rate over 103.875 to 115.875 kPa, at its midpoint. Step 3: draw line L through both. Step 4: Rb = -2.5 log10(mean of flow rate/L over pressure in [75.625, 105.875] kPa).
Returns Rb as 0.20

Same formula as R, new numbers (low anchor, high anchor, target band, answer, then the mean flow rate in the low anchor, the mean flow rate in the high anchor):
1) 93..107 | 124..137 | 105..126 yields -2.3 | 4.96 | 9.43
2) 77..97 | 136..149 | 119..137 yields -4.7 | 7.3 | 7.49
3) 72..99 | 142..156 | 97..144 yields -3.9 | 7.42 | 7.29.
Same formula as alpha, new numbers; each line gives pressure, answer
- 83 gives 8.844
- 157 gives 9.008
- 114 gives 8.581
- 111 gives 8.088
